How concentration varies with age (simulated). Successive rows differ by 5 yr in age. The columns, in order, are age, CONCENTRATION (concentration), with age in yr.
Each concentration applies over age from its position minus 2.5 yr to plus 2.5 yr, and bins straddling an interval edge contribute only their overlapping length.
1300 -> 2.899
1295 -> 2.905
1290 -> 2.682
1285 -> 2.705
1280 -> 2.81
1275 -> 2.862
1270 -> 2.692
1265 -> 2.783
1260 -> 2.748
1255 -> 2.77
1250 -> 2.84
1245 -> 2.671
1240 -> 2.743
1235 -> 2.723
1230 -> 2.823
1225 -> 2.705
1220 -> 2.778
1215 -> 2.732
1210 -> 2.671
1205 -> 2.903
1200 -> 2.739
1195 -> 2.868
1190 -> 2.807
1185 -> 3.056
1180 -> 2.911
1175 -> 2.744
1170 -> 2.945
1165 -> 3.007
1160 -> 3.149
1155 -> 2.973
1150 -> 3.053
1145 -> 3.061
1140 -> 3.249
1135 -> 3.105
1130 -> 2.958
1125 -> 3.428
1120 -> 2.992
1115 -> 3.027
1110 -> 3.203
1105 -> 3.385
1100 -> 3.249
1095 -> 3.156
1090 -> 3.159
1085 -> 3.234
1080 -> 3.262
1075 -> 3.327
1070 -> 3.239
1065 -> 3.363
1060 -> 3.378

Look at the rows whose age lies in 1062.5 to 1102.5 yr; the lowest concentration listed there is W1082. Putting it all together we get 3.156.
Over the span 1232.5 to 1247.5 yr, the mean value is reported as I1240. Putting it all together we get 2.71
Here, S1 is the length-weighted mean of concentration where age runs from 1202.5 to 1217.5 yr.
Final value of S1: 2.77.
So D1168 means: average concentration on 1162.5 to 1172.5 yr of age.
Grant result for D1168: 2.98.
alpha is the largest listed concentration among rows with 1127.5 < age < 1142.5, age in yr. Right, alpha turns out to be 3.249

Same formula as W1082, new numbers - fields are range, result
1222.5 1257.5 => 2.671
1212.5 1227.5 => 2.705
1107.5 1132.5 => 2.958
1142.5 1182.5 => 2.744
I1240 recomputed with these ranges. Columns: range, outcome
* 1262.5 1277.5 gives 2.78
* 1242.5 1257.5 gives 2.76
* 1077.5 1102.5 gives 3.21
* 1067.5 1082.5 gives 3.28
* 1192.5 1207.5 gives 2.84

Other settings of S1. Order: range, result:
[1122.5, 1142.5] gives 3.19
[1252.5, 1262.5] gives 2.76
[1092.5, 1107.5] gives 3.26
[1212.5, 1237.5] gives 2.75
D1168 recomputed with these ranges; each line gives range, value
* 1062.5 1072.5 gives 3.3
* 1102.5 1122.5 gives 3.15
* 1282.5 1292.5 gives 2.69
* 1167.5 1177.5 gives 2.84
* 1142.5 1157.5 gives 3.03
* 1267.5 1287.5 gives 2.77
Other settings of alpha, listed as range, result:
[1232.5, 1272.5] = 2.84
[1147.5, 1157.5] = 3.053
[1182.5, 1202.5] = 3.056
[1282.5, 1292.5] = 2.705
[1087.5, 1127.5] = 3.428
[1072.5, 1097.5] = 3.327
